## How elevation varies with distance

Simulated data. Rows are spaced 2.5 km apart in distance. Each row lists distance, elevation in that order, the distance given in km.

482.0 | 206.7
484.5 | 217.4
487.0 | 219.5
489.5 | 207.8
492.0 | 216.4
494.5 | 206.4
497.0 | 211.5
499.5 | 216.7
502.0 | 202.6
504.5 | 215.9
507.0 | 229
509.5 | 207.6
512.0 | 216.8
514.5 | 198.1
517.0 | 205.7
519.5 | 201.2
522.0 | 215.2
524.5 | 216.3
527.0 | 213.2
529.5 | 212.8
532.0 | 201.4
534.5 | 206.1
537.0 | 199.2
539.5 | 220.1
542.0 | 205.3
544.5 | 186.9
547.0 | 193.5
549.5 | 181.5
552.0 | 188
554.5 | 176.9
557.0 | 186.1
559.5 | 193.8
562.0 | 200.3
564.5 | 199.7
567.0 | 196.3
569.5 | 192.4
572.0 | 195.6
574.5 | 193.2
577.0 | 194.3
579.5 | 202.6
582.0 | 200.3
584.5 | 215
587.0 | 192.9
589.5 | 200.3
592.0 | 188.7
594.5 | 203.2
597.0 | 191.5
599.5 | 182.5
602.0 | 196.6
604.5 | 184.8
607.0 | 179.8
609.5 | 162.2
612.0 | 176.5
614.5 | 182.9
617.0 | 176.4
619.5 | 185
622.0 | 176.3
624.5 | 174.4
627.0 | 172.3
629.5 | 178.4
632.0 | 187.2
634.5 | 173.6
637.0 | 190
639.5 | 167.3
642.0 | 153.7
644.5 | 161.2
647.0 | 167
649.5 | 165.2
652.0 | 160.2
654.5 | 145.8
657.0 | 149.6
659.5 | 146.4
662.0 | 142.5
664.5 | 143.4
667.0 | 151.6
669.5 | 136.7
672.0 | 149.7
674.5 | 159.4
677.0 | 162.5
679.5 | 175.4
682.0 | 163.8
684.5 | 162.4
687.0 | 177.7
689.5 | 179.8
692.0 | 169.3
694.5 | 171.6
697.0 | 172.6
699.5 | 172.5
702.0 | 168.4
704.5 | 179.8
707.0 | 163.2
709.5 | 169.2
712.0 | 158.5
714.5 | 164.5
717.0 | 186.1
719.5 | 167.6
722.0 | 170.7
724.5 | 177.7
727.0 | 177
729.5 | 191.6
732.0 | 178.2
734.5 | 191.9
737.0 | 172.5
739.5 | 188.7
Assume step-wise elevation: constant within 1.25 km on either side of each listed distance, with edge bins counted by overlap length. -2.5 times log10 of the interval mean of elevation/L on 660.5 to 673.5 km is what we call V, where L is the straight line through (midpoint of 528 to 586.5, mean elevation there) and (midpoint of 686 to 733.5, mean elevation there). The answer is 0.24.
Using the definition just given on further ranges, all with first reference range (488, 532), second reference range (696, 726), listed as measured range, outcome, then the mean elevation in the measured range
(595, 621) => 0.053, 182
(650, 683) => 0.175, 153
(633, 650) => 0.099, 169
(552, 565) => 0.060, 191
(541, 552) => 0.070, 191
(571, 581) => 0.008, 197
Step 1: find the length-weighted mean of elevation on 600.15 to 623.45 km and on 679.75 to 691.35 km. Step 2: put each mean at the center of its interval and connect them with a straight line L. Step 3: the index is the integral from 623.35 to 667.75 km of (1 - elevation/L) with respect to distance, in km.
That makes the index 3.3 km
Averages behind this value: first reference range 180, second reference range 171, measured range 163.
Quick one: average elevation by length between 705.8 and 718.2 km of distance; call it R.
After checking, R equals 168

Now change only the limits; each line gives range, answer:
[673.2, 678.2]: 161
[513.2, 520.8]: 202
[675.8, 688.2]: 168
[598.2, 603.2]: 189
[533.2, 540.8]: 208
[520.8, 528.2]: 215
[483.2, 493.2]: 215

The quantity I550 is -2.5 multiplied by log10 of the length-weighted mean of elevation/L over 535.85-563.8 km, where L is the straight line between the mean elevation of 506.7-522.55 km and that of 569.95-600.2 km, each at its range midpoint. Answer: 0.05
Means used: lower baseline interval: 209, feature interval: 194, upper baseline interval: 197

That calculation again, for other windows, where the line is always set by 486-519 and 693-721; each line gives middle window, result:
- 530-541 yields -0.01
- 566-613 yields 0.01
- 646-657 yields 0.15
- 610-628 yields 0.07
